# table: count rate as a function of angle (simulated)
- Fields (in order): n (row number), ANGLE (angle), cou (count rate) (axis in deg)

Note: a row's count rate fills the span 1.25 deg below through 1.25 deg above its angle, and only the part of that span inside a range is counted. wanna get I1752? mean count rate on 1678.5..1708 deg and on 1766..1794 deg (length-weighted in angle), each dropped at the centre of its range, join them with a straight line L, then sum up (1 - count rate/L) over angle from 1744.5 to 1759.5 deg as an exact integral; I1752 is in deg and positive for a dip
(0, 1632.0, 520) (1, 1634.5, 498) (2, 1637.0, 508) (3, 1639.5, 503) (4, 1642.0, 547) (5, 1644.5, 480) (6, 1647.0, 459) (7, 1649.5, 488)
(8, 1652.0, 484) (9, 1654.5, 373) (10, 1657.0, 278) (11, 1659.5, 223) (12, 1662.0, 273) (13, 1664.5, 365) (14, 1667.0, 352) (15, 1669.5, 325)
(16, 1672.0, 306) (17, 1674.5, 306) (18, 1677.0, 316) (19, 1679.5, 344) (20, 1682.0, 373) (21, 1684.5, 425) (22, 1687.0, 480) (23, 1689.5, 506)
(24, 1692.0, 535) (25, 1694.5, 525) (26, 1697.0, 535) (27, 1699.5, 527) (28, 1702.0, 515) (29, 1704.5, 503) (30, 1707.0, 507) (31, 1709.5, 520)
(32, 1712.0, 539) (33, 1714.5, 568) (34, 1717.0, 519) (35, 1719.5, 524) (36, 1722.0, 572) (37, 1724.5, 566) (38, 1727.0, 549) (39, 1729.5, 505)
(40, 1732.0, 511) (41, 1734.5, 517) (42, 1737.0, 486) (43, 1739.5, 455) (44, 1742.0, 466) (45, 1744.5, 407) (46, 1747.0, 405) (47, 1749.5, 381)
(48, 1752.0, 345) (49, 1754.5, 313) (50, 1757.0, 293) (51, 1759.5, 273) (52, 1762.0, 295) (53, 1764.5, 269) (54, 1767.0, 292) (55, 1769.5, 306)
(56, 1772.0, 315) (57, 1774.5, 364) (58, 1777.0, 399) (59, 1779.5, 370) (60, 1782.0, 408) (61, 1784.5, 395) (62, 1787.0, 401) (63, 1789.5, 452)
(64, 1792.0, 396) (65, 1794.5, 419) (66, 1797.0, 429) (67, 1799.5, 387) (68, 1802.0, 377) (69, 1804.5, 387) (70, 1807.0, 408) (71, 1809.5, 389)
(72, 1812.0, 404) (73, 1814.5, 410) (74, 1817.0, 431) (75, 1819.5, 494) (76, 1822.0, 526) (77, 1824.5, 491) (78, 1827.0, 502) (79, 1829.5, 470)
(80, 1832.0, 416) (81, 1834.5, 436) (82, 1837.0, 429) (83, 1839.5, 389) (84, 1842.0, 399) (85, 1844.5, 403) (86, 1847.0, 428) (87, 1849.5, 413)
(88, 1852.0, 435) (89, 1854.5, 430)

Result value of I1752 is 2.33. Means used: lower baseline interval 482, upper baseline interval 375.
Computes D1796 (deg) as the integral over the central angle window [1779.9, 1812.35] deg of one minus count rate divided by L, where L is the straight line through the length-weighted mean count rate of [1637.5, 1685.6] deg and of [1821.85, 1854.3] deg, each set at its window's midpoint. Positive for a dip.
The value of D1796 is 1.6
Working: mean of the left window 382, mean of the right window 438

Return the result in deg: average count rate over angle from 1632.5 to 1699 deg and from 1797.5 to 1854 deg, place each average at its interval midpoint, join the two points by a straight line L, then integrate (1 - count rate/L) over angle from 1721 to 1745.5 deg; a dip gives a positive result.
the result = -4.7 deg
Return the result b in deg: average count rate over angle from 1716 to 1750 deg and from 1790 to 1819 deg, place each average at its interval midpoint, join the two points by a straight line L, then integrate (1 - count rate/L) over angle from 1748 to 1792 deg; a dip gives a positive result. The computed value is 9.8 deg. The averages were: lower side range 492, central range 347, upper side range 407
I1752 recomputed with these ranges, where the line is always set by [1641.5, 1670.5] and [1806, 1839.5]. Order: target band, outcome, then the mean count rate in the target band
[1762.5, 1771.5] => 2.81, 292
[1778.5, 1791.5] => 0.77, 405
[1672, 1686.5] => 1.37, 355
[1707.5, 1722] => -4.68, 536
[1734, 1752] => -0.87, 435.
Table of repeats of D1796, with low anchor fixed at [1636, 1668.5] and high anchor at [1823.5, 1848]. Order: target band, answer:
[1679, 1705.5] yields -4.32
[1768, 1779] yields 2.07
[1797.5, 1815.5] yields 1.49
